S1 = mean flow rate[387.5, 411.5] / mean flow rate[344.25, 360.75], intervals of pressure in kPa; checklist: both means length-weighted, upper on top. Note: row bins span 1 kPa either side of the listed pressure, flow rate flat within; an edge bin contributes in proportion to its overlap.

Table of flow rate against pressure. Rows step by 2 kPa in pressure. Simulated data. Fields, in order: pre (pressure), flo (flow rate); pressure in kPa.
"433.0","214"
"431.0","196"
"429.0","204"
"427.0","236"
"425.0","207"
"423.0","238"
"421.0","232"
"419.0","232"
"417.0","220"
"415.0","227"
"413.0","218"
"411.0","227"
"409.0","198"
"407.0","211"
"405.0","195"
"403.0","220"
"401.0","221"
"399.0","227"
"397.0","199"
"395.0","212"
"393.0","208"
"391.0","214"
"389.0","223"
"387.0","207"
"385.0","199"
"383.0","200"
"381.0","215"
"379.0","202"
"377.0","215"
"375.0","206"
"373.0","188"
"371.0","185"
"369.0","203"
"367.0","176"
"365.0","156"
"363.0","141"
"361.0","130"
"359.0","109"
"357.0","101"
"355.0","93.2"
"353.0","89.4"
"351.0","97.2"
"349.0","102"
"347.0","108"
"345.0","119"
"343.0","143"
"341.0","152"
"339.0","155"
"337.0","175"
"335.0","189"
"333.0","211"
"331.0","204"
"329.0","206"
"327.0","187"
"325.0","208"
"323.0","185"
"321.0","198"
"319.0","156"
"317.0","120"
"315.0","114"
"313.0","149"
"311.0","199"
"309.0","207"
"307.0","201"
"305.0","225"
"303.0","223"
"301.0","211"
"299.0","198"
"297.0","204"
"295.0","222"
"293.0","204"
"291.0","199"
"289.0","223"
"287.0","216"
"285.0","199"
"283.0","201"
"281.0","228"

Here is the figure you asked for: 2.06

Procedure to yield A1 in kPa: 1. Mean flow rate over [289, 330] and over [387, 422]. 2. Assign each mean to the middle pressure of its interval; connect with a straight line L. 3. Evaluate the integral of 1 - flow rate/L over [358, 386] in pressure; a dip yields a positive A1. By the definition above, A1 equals 3.7 kPa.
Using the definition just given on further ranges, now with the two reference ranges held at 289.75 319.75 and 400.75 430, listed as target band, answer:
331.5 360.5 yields 9.7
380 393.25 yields 0.1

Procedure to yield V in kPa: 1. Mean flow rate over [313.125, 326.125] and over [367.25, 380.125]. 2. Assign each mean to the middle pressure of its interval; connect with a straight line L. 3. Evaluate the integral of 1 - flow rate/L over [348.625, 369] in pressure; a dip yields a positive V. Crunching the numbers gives 7.0 kPa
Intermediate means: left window 163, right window 199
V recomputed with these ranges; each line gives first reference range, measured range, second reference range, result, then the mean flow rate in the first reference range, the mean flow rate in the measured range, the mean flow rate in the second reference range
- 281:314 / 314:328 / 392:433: 2.8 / 206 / 167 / 216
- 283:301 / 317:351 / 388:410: 7.2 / 208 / 165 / 212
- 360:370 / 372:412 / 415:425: -3.4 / 161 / 209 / 228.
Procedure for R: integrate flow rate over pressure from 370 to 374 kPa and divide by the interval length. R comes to 186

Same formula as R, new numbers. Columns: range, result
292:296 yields 213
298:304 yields 211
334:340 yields 173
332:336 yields 200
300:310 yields 213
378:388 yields 205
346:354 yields 99.2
